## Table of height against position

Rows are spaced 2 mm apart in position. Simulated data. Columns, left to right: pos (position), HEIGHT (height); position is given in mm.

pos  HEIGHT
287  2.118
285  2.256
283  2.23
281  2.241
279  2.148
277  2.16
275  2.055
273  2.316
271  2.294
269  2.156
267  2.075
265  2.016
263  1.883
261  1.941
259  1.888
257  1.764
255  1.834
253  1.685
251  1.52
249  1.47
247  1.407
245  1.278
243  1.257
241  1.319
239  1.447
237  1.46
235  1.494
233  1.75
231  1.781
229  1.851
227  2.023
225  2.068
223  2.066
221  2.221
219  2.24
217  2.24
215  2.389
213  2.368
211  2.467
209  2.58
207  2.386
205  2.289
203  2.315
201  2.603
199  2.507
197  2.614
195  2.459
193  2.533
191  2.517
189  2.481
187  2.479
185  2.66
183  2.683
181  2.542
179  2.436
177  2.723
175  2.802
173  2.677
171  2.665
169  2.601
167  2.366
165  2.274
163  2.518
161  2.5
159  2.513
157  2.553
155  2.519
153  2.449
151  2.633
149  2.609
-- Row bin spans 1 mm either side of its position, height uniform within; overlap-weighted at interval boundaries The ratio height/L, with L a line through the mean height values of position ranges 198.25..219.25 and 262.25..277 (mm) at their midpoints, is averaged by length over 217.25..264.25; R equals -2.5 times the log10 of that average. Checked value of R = 0.29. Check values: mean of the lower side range 2.4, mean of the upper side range 2.12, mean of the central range 1.73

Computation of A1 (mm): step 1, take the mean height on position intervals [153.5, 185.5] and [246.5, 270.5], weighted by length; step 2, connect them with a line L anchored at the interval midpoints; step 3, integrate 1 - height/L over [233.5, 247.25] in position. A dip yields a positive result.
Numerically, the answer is 4.1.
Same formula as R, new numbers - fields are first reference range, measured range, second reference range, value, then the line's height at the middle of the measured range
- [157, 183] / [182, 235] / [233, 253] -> -0.18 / 1.97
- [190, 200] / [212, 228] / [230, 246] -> -0.15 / 1.91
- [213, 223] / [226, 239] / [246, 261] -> 0.19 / 2.02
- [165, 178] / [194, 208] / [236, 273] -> -0.07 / 2.29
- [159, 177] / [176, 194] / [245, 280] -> -0.05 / 2.44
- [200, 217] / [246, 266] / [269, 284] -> 0.29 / 2.27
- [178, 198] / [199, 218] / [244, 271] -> -0.04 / 2.32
